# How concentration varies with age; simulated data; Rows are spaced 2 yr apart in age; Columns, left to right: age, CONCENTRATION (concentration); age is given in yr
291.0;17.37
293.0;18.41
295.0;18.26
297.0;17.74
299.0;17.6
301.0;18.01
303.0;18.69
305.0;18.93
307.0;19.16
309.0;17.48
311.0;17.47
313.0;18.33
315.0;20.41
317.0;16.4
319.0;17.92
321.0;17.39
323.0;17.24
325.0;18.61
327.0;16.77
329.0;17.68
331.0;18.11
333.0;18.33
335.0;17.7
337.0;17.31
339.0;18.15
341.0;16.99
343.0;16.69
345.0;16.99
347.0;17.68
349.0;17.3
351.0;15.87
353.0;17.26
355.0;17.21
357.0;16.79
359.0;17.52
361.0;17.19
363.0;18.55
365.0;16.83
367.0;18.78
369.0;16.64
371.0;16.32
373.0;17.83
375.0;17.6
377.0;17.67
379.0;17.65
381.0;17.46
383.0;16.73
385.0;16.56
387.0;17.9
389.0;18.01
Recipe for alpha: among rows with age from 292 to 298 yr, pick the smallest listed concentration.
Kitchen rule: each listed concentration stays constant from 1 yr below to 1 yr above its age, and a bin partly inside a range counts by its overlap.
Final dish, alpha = 17.74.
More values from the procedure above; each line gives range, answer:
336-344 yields 16.69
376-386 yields 16.56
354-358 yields 16.79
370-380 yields 16.32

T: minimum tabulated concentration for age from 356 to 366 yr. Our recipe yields 16.79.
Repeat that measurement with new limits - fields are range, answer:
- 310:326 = 16.4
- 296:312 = 17.47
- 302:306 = 18.69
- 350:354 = 15.87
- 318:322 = 17.39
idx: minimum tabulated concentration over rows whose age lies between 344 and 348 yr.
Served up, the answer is 16.99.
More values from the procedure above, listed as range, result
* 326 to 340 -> 16.77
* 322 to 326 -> 17.24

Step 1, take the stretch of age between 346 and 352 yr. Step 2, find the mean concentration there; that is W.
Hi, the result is 16.9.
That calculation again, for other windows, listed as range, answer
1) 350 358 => 16.8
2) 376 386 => 17.2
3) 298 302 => 17.8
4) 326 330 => 17.2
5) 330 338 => 17.9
